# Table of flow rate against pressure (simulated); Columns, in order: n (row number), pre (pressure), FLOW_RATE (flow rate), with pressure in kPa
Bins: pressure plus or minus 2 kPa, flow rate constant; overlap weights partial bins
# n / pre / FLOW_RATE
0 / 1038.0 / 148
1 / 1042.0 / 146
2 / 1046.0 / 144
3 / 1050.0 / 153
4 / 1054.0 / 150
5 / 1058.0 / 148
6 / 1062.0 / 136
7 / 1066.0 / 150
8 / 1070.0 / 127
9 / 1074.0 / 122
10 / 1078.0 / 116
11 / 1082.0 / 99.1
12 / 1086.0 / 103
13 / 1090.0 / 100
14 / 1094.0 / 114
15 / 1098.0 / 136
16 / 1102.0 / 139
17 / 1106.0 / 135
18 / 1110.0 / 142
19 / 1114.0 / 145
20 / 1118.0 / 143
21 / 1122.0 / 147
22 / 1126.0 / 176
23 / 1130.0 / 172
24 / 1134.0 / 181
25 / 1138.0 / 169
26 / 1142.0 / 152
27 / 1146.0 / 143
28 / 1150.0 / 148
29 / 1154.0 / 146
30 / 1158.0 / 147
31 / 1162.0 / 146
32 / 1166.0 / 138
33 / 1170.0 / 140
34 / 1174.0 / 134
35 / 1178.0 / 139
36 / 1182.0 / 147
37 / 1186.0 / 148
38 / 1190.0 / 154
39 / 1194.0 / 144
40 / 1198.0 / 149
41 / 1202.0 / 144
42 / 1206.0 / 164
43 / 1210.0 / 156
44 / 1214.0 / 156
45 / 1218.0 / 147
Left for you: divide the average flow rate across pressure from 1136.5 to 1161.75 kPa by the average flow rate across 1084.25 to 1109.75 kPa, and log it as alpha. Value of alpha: 1.22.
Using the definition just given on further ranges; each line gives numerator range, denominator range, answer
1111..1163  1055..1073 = 1.11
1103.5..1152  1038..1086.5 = 1.15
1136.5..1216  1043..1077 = 1.05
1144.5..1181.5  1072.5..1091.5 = 1.32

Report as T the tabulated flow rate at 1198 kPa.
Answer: 149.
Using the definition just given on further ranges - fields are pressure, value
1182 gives 147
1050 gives 153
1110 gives 142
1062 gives 136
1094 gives 114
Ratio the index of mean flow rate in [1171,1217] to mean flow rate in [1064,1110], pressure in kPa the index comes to 1.21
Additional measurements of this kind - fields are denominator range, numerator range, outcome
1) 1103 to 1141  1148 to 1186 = 0.92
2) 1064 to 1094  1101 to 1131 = 1.28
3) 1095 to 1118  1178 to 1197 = 1.06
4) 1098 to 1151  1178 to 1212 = 0.98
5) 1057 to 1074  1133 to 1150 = 1.15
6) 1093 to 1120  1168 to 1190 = 1.04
